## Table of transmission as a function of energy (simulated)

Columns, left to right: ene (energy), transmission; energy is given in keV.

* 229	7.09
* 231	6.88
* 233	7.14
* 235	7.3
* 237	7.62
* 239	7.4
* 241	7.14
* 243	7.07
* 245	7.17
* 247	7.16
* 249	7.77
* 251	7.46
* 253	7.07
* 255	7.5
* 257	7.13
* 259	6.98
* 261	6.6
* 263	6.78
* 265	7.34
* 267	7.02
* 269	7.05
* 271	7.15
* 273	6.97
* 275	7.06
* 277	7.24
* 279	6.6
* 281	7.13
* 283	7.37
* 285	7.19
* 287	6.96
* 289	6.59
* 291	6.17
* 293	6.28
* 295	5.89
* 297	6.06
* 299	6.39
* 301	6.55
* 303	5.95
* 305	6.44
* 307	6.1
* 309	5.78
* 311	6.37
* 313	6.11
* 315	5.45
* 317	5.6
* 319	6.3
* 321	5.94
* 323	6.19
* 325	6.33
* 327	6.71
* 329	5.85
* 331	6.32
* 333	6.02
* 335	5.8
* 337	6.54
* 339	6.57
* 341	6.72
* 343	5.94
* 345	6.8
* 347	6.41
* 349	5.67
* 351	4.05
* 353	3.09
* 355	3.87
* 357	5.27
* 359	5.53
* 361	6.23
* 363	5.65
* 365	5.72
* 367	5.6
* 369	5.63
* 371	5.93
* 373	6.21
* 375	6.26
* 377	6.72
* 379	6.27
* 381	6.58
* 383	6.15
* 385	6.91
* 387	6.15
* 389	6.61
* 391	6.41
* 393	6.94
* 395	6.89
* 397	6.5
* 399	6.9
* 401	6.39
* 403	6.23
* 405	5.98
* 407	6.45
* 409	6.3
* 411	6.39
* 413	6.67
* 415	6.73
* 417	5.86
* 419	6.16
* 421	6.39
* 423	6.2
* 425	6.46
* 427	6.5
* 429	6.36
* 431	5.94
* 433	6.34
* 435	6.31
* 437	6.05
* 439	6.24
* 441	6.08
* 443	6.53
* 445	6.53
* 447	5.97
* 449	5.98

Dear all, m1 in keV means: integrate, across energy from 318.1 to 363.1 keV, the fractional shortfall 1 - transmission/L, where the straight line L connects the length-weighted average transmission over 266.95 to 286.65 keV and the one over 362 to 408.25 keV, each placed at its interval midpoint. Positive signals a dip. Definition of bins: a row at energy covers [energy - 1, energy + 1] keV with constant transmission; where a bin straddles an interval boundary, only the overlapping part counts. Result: 5.5 keV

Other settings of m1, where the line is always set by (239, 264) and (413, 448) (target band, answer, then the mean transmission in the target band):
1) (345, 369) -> 4.94 keV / 5.28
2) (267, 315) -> 2.78 keV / 6.57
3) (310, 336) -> 2.81 keV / 6.08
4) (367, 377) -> 0.81 keV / 6.04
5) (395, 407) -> -0.03 keV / 6.45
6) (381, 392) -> 0.07 keV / 6.46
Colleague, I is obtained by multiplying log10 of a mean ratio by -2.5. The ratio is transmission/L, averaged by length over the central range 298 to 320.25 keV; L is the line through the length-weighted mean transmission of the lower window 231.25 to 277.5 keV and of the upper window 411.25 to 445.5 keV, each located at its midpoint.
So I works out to 0.14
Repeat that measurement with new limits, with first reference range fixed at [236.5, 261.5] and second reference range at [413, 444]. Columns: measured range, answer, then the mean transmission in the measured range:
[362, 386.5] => 0.07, 6.14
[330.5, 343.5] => 0.08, 6.28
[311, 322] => 0.16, 5.92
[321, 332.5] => 0.10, 6.24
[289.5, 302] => 0.12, 6.24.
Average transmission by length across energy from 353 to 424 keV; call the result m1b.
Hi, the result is 6.15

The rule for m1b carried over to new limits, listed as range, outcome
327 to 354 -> 5.86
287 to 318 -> 6.14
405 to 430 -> 6.36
